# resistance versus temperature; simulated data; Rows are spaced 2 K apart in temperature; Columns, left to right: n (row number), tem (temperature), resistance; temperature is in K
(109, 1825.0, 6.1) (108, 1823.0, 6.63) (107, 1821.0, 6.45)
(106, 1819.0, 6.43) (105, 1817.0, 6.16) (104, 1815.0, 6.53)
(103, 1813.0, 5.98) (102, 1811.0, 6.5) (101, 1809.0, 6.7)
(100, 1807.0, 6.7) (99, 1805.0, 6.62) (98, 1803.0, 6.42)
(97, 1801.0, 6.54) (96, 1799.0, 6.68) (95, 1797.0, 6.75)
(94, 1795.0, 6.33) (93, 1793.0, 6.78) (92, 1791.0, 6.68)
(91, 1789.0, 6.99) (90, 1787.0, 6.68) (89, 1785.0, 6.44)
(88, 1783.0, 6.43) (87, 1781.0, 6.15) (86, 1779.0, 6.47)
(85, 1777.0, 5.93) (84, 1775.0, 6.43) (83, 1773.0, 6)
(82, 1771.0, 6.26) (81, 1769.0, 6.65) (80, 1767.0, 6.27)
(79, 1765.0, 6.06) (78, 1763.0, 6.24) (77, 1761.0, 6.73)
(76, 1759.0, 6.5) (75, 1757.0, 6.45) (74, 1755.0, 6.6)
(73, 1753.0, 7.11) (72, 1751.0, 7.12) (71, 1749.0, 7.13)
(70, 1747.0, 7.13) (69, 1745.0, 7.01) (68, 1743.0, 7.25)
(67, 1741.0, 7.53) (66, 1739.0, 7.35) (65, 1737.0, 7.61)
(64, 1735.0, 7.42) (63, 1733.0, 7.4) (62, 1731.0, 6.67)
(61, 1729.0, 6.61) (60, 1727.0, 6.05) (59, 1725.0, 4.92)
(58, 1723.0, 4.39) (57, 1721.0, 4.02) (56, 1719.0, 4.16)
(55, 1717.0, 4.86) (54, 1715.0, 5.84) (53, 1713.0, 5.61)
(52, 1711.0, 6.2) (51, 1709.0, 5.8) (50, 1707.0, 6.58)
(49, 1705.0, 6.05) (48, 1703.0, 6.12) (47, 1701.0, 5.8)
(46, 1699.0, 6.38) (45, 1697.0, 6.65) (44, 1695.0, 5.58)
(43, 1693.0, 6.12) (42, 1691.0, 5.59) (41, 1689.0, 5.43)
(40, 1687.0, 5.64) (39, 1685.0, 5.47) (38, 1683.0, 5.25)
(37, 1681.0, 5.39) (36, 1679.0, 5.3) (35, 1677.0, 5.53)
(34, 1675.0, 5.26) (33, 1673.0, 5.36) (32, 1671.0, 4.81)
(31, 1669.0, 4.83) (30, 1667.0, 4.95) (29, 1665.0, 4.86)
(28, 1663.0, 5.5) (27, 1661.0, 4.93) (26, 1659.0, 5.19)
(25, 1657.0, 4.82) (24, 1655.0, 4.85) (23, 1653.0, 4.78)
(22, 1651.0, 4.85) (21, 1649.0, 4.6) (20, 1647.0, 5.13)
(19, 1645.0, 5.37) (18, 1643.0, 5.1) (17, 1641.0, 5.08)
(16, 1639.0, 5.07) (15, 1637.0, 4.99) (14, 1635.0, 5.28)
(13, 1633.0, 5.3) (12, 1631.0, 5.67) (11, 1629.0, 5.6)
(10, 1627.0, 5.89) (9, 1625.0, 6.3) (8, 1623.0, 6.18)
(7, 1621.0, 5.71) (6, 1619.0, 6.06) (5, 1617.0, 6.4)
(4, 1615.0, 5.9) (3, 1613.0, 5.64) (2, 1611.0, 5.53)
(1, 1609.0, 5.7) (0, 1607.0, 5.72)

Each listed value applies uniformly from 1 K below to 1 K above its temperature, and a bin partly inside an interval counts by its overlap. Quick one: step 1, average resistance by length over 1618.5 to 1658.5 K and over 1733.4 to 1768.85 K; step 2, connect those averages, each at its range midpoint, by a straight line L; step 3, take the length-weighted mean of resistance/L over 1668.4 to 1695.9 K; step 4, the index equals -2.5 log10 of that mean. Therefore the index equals 0.10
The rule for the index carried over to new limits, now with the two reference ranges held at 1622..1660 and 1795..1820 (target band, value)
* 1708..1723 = 0.129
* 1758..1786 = -0.016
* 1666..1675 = 0.097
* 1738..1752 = -0.195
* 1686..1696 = -0.007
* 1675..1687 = 0.032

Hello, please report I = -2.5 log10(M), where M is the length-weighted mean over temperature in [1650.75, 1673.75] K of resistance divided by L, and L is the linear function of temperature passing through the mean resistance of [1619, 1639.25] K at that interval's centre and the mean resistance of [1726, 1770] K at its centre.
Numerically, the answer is 0.199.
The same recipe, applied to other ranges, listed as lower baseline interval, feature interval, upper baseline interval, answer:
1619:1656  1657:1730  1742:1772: 0.10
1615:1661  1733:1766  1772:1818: -0.14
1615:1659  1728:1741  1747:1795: -0.16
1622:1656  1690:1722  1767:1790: 0.02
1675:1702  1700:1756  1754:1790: -0.05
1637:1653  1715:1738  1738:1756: 0.16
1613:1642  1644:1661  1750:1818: 0.17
